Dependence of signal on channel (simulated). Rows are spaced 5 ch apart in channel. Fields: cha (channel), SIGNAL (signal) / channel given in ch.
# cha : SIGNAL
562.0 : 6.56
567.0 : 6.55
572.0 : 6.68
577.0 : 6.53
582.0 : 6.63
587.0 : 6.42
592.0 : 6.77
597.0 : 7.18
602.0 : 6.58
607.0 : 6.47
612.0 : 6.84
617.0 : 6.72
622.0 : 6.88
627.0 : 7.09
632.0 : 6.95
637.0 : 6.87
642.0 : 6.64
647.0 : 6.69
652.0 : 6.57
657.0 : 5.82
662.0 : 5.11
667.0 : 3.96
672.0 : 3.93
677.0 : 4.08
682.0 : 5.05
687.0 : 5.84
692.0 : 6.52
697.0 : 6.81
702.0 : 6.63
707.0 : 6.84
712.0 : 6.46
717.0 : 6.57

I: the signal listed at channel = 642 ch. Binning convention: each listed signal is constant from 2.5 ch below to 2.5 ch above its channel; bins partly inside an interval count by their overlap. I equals 6.64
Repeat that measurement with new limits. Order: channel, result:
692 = 6.52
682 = 5.05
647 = 6.69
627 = 7.09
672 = 3.93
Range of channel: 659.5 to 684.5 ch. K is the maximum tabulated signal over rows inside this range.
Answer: 5.11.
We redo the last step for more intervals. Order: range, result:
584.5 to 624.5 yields 7.18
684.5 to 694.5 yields 6.52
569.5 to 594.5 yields 6.77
